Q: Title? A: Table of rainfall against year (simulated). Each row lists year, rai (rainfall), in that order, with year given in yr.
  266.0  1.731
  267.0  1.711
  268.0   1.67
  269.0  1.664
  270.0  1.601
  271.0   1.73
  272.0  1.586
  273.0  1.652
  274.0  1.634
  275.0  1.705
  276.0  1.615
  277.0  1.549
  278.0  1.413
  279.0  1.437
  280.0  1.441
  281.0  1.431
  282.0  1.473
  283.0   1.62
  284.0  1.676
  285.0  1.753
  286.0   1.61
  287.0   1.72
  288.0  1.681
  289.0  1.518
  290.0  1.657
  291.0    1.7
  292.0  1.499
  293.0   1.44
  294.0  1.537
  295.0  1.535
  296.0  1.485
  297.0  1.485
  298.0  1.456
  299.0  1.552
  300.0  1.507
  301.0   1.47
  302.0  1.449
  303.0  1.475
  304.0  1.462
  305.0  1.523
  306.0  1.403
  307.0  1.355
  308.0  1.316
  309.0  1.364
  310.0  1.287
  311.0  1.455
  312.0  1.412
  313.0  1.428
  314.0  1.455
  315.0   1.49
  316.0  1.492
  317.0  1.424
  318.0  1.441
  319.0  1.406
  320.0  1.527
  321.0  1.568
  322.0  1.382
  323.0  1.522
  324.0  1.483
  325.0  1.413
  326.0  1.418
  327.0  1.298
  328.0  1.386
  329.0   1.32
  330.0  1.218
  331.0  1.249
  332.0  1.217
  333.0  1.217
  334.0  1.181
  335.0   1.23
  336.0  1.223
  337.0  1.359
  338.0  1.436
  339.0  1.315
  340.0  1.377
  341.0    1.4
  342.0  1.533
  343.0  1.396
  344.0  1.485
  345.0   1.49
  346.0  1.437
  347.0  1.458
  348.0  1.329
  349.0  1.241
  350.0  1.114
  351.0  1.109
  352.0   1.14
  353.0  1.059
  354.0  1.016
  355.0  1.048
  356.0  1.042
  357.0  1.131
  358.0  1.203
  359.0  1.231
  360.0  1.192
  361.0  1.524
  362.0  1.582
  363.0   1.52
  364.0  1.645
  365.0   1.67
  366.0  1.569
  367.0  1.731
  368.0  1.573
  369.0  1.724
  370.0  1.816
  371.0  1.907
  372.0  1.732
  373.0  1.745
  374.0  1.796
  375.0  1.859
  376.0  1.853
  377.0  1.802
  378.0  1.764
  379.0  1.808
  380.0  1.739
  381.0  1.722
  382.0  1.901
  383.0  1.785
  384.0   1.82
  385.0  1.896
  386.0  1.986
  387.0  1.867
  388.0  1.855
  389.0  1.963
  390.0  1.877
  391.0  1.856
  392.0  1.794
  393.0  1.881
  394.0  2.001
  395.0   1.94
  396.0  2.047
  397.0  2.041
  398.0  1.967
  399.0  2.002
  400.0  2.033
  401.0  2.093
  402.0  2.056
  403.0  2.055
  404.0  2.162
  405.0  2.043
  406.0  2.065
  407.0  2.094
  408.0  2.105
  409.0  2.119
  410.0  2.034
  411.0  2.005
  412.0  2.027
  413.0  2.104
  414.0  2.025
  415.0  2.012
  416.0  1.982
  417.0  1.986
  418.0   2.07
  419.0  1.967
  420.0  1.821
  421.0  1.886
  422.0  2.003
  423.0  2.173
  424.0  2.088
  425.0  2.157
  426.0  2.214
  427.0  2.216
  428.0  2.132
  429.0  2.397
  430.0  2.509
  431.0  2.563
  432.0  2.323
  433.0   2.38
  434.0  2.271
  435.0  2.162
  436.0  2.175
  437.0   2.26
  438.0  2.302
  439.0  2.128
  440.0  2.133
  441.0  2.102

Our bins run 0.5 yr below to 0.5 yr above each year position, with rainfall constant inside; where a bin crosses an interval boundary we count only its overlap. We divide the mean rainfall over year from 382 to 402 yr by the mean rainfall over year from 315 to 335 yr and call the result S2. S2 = 1.4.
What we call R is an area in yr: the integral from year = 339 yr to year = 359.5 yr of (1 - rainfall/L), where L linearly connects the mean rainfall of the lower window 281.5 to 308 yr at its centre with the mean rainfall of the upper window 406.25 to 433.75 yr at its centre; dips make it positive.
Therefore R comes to 6.03 yr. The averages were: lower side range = 1.54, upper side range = 2.13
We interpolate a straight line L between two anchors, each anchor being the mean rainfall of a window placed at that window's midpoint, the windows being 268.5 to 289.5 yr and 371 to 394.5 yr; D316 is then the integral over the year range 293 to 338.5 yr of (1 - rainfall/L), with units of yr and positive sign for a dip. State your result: 7.4 yr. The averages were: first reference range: 1.6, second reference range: 1.84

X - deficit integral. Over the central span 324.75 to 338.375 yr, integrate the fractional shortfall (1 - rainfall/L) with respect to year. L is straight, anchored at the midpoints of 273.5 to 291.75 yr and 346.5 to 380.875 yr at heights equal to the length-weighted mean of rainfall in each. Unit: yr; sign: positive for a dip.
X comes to 2.11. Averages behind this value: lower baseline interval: 1.59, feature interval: 1.29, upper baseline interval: 1.49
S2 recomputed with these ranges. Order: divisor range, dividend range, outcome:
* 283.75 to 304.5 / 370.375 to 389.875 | 1.18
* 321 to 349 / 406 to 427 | 1.50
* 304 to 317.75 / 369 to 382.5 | 1.27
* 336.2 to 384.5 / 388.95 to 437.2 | 1.39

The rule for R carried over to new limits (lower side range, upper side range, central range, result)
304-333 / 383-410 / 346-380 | 5.0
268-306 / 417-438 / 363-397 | 2.8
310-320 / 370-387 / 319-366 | 7.7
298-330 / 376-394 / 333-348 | 2.0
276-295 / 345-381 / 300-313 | 1.1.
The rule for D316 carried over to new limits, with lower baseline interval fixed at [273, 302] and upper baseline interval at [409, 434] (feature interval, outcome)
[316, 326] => 1.4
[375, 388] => 0.9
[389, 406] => 0.3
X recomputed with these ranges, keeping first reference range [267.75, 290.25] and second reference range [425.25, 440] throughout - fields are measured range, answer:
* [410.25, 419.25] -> 0.7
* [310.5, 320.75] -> 1.8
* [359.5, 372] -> 2.3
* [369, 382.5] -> 1.5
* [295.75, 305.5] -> 1.2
